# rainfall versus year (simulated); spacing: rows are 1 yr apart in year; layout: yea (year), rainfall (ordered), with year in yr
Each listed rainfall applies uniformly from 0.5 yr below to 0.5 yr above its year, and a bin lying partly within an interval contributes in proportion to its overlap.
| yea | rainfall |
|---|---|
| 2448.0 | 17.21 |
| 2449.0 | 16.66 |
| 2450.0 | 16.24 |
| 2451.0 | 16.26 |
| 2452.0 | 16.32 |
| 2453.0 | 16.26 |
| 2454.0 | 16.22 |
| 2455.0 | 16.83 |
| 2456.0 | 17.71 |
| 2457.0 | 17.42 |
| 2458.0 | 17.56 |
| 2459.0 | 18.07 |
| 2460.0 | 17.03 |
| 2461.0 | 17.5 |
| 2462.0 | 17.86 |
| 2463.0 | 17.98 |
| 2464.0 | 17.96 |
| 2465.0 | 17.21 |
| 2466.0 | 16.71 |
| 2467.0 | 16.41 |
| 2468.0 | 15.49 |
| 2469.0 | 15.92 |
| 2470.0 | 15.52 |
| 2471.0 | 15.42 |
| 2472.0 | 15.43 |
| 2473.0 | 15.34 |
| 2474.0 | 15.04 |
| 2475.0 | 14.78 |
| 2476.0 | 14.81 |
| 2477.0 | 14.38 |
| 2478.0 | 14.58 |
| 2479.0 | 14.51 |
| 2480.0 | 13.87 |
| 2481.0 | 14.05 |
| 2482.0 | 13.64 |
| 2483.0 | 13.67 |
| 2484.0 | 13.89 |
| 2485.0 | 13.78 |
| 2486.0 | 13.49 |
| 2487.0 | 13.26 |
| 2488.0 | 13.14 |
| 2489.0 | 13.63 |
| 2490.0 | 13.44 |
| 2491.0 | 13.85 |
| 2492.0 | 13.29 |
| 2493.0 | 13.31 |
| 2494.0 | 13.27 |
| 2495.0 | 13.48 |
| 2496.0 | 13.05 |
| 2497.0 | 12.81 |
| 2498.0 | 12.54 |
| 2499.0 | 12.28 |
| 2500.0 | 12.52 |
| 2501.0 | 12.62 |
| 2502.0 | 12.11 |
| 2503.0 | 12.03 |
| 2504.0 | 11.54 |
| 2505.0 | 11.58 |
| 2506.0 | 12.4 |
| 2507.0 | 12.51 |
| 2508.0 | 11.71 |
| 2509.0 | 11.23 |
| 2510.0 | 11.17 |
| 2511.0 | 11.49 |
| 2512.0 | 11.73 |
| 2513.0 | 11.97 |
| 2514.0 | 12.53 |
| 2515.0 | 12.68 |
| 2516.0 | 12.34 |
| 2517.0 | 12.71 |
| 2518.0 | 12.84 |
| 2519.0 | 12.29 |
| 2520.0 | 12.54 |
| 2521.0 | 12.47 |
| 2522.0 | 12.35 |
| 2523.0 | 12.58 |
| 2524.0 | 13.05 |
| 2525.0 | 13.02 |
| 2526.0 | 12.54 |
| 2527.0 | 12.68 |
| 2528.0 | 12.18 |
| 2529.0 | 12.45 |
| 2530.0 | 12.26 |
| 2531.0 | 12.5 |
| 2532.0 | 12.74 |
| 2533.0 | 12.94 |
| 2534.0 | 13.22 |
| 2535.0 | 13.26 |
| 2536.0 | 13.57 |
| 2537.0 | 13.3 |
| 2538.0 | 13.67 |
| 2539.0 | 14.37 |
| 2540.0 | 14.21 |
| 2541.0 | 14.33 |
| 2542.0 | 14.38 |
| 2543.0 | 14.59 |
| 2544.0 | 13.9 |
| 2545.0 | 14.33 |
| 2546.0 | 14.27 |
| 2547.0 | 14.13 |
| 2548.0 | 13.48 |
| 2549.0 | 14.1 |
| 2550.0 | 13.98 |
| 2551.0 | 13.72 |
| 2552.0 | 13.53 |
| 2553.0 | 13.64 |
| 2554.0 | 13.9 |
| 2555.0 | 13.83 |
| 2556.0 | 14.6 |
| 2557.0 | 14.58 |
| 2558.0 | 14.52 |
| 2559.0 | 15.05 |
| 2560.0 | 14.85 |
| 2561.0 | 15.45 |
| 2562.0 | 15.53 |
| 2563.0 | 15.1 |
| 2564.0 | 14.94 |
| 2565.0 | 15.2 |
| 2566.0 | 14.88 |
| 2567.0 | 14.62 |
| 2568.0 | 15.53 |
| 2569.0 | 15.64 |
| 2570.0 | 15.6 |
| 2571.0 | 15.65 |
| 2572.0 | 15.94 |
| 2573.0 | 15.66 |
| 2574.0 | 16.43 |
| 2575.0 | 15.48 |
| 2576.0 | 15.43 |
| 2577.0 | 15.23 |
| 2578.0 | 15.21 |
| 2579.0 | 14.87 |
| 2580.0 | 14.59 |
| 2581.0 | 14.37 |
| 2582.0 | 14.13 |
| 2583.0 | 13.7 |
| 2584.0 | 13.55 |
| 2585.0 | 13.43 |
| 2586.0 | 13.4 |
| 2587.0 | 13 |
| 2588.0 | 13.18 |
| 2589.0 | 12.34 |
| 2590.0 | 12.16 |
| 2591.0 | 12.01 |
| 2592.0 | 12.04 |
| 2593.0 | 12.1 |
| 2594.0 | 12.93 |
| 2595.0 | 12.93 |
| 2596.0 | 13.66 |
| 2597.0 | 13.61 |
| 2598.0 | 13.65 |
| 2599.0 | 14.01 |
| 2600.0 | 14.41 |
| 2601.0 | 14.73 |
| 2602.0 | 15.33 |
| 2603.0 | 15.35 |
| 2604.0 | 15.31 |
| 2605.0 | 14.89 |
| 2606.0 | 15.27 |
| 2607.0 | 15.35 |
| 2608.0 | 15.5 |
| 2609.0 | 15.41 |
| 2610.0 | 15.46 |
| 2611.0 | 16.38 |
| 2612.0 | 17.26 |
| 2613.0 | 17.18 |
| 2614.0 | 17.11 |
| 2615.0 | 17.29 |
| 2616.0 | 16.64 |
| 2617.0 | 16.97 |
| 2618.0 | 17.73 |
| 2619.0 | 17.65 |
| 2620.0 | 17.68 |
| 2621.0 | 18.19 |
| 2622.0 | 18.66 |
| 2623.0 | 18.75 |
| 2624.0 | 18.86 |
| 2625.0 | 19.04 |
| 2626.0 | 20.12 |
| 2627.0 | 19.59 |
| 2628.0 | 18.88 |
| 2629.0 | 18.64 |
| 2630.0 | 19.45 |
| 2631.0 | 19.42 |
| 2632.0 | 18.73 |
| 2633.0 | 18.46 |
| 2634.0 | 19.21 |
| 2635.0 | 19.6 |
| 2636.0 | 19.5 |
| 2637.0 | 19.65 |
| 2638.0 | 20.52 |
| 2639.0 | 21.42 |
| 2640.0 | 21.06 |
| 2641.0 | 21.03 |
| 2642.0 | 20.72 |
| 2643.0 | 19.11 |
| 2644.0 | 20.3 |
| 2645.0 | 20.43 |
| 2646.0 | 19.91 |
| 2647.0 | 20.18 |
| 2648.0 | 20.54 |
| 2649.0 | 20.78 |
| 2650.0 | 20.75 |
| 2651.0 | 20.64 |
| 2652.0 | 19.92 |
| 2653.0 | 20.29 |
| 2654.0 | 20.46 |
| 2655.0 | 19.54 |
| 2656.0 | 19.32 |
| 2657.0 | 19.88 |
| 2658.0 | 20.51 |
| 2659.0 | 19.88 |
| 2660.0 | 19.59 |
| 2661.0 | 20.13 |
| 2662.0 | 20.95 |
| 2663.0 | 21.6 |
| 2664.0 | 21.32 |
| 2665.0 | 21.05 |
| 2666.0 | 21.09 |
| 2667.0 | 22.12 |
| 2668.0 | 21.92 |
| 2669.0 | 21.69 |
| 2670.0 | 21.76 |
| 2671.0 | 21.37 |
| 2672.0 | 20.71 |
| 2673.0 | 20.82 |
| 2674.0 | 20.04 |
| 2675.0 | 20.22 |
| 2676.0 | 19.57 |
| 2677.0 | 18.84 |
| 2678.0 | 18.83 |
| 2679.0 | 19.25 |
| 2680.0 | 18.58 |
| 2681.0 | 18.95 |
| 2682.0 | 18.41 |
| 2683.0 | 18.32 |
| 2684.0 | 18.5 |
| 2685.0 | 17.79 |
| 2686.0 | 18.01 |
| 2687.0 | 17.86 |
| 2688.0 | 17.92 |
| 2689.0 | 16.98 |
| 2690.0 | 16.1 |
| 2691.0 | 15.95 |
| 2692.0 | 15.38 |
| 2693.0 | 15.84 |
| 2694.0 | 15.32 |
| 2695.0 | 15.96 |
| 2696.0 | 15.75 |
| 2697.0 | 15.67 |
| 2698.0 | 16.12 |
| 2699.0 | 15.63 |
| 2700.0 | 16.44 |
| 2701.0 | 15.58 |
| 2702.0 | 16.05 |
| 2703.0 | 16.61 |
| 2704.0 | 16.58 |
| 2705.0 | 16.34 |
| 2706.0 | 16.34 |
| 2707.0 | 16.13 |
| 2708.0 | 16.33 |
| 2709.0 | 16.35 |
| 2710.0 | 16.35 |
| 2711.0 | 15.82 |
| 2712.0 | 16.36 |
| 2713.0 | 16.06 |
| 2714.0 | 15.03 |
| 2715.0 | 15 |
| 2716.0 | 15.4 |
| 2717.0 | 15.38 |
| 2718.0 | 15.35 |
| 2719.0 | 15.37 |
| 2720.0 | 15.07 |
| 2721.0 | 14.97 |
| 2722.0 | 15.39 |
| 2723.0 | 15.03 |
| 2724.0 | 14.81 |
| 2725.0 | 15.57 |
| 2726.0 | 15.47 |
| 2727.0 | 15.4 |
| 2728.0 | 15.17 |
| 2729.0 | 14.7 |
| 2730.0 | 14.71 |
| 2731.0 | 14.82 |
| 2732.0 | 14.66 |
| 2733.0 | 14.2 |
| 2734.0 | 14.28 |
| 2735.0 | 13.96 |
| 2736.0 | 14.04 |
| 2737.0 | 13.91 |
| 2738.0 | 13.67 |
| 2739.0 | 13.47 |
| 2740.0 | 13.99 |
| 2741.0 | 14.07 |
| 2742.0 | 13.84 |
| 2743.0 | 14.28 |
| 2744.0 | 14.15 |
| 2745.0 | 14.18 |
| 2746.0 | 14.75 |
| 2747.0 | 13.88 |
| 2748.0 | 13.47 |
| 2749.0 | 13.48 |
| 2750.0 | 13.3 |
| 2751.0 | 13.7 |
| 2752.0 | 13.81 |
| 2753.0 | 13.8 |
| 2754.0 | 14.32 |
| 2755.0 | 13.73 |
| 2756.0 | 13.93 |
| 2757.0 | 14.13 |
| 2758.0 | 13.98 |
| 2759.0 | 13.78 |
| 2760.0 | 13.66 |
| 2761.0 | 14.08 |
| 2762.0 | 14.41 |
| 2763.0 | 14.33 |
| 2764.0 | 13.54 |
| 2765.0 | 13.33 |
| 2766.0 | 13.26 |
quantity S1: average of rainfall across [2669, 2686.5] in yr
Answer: 19.5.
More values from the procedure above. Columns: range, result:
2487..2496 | 13.4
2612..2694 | 19.3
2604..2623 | 16.7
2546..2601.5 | 14.3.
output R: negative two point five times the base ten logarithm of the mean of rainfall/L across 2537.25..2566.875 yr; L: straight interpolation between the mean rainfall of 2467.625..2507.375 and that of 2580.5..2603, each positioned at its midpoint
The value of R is -0.07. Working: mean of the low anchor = 13.7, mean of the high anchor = 13.4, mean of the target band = 14.4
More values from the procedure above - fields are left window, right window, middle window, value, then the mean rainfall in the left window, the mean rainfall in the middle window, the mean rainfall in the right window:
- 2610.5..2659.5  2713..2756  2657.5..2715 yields -0.079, 19.3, 18.1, 14.5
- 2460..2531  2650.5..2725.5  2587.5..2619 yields 0.084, 13.6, 14.8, 17.9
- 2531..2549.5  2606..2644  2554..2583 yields 0.019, 13.8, 15.1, 18.4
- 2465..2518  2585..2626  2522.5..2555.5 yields 0.062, 13.5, 13.5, 15.4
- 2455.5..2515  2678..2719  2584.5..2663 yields -0.116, 14.2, 17.5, 16.6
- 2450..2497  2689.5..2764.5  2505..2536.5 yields 0.217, 15.3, 12.4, 14.9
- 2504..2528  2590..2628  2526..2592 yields -0.015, 12.3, 14.1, 15.9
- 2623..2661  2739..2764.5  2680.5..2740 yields 0.027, 19.9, 15.8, 13.9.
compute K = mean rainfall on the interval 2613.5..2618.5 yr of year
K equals 17.1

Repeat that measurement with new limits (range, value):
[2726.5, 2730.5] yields 15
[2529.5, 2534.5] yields 12.7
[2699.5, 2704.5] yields 16.3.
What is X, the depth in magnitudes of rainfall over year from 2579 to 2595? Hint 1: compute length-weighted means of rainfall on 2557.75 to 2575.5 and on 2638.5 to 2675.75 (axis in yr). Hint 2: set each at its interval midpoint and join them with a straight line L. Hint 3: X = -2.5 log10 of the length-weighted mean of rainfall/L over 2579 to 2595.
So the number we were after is 0.25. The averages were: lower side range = 15.3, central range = 13.2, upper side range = 20.6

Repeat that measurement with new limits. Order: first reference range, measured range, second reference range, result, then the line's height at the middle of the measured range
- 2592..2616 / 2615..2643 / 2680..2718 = -0.23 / 15.4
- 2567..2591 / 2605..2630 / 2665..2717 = -0.12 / 15.6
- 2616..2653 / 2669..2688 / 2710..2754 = -0.12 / 17.3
